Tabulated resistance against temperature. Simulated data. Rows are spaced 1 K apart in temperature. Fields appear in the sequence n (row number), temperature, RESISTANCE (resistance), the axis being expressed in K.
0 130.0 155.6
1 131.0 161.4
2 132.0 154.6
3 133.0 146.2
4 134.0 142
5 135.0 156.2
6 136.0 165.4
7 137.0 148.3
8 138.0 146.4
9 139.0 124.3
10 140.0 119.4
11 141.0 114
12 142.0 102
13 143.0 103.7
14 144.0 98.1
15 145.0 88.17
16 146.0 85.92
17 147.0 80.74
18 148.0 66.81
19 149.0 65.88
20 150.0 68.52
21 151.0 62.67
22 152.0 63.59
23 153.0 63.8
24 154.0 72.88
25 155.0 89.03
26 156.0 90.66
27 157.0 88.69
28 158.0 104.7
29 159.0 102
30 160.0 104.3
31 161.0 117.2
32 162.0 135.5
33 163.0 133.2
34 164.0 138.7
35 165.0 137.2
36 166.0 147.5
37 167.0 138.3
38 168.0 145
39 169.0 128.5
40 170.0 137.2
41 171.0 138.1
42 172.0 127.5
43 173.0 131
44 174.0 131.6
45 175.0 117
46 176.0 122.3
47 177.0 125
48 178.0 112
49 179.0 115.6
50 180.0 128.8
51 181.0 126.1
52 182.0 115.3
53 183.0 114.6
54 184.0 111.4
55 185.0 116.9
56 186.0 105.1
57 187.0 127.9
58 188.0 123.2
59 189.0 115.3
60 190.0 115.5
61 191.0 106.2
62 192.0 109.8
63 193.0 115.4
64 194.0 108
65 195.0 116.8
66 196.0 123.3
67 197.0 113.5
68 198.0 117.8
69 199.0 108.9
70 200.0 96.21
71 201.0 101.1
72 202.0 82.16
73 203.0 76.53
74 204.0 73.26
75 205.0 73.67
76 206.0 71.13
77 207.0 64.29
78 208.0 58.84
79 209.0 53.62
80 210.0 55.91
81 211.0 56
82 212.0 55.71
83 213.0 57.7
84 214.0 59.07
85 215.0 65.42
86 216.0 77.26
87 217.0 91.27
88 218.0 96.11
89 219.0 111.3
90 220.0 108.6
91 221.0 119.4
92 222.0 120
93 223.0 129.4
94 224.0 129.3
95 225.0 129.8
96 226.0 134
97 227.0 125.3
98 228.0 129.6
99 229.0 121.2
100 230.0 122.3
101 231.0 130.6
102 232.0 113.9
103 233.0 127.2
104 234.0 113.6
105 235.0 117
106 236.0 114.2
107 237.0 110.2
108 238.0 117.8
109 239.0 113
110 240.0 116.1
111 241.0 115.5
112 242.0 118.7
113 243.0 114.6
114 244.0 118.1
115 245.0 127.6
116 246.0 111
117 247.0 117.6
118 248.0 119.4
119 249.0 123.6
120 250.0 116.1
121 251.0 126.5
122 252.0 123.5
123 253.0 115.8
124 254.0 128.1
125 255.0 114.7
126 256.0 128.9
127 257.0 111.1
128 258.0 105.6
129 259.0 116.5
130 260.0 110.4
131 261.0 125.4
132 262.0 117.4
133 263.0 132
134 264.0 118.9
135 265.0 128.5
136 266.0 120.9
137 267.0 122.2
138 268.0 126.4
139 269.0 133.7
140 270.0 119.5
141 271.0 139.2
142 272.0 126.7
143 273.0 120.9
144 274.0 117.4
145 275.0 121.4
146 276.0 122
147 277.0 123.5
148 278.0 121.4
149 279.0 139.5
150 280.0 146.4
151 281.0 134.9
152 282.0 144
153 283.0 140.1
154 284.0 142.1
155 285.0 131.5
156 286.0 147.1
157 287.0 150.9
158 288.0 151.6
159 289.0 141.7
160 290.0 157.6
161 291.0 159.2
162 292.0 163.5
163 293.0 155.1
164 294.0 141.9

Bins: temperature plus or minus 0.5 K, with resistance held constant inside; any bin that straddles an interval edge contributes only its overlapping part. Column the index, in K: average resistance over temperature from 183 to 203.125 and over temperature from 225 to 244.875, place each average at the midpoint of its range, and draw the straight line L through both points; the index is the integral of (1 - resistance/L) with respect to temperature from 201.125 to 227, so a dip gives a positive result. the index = 6.4 K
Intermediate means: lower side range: 110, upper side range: 120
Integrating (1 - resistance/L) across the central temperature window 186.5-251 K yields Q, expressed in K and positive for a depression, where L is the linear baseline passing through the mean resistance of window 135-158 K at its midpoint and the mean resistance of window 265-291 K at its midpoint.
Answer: 7.0 K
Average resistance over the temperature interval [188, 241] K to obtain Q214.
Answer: 102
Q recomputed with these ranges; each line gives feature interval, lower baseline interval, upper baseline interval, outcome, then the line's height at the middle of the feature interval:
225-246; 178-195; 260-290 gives 0.7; 124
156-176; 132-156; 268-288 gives -3.1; 109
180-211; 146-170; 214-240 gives 2.4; 109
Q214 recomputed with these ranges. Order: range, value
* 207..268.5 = 110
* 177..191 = 117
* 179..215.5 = 95.3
